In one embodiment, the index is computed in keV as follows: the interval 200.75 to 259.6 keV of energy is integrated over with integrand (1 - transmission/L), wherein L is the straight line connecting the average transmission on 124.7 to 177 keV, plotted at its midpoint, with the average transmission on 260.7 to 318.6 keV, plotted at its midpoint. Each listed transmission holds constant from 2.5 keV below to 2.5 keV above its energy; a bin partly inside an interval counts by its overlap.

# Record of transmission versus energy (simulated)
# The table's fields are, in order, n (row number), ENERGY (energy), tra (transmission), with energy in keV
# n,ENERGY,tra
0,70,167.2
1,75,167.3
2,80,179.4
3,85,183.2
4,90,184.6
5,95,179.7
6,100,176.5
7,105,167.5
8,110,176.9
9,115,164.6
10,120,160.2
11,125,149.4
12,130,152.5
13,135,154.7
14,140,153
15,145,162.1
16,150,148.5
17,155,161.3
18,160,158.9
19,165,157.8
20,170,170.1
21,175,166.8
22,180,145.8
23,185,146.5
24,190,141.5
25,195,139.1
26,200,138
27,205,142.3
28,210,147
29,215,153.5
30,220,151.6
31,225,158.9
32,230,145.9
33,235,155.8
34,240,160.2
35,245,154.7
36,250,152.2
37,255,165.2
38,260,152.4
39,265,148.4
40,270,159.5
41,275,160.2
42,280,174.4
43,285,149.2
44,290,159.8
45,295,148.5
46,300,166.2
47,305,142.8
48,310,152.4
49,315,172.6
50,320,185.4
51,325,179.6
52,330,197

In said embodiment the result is 1.90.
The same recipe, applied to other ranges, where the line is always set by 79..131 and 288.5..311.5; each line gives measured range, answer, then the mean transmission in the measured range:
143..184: 1.8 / 158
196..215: 2.1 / 144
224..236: 0.5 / 153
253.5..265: 0.1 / 156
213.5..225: 0.5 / 154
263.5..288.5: -0.5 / 159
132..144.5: 0.9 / 155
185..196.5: 1.5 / 142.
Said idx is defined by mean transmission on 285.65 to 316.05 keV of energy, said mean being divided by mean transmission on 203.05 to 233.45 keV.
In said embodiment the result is 1.0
